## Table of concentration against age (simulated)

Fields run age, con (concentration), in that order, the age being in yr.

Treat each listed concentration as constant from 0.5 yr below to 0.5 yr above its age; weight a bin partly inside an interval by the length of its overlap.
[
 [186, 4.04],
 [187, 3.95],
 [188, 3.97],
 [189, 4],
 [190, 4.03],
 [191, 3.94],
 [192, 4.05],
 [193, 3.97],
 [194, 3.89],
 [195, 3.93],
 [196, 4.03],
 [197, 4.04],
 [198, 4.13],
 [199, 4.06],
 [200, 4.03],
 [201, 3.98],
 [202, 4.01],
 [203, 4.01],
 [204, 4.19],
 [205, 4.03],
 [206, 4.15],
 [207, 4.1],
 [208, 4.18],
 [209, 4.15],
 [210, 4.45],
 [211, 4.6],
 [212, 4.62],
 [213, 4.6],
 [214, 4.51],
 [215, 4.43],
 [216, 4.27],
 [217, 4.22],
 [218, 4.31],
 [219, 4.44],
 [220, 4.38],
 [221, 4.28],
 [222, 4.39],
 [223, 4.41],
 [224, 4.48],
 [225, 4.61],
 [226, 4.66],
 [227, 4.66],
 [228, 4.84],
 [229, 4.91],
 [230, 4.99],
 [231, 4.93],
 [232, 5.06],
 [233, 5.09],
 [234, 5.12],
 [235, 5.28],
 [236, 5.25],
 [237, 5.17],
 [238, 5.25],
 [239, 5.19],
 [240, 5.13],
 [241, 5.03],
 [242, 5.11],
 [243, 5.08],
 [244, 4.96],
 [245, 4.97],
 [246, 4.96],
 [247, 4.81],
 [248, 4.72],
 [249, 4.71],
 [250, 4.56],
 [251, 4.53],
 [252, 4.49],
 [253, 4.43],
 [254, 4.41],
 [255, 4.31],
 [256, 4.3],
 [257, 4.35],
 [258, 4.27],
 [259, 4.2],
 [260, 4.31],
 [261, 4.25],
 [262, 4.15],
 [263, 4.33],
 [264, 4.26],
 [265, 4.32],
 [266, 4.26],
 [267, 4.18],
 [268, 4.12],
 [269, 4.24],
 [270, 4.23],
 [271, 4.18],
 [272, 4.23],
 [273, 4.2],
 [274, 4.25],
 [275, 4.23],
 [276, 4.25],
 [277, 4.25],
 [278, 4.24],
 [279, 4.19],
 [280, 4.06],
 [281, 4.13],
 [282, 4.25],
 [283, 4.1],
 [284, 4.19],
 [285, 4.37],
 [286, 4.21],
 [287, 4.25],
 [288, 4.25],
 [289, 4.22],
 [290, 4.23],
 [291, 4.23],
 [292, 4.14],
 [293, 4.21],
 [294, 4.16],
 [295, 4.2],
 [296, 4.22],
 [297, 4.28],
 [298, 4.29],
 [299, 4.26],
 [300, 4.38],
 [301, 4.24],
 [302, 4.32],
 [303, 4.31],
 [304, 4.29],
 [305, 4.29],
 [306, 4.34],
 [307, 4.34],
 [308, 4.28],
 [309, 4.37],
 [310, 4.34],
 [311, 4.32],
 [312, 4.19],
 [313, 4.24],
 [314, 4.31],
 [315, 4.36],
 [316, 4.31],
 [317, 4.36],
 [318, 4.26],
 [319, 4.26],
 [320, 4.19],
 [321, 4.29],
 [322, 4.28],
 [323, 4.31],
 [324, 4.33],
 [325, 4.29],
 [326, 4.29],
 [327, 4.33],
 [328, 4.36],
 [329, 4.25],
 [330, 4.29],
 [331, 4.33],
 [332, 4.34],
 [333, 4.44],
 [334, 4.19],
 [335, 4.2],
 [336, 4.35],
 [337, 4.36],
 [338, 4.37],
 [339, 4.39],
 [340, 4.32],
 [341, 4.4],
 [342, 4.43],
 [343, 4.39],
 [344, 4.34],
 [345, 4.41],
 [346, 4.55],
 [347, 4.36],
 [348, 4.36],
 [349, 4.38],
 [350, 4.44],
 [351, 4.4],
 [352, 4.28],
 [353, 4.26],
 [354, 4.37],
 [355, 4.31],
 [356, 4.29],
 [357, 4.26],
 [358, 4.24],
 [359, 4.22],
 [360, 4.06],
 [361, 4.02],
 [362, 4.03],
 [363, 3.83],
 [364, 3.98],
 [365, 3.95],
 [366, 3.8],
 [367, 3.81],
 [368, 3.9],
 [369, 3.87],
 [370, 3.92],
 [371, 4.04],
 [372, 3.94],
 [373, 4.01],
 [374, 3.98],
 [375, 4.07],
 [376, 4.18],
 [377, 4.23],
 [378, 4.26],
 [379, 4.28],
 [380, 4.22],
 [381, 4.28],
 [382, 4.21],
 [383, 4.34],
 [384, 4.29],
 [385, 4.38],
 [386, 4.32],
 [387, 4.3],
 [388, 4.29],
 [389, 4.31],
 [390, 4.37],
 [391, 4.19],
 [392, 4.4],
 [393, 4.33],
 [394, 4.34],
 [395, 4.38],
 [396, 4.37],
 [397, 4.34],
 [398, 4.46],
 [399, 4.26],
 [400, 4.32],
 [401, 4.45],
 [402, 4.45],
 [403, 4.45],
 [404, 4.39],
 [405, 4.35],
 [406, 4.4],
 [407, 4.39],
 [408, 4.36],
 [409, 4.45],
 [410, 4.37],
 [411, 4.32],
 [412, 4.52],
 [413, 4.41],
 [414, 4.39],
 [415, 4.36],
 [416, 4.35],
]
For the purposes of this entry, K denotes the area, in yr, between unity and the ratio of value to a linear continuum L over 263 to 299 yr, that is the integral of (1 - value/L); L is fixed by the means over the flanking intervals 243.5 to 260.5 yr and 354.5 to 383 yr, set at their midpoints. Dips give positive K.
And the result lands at 1.7 yr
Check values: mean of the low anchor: 4.55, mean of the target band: 4.22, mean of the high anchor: 4.08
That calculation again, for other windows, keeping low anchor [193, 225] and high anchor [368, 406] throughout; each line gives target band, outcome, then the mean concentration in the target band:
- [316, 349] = -0.6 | 4.33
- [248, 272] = -0.5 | 4.33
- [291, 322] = -0.2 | 4.28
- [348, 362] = 0.0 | 4.27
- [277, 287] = 0.1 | 4.2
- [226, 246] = -3.8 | 5.04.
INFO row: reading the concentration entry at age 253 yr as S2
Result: 4.43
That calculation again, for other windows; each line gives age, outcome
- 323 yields 4.31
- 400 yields 4.32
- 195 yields 3.93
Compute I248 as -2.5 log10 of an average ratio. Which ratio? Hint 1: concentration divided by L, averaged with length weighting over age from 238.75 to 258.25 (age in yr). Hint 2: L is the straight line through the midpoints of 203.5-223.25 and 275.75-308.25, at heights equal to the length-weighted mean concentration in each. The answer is -0.102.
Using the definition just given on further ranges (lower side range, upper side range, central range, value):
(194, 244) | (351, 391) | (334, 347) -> -0.04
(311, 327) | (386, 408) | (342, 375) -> 0.04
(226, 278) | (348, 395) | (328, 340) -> 0.00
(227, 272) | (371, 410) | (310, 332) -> 0.04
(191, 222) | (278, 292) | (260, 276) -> -0.01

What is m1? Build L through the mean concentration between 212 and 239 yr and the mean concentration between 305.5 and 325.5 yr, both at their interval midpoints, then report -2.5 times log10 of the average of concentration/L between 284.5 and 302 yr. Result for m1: 0.04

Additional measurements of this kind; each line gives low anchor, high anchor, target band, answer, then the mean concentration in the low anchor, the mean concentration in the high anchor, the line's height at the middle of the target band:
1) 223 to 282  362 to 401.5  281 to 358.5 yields 0.02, 4.58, 4.18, 4.37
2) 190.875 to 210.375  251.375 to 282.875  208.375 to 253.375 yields -0.14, 4.07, 4.25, 4.15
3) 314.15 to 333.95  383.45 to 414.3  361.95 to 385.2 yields 0.07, 4.31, 4.37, 4.35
